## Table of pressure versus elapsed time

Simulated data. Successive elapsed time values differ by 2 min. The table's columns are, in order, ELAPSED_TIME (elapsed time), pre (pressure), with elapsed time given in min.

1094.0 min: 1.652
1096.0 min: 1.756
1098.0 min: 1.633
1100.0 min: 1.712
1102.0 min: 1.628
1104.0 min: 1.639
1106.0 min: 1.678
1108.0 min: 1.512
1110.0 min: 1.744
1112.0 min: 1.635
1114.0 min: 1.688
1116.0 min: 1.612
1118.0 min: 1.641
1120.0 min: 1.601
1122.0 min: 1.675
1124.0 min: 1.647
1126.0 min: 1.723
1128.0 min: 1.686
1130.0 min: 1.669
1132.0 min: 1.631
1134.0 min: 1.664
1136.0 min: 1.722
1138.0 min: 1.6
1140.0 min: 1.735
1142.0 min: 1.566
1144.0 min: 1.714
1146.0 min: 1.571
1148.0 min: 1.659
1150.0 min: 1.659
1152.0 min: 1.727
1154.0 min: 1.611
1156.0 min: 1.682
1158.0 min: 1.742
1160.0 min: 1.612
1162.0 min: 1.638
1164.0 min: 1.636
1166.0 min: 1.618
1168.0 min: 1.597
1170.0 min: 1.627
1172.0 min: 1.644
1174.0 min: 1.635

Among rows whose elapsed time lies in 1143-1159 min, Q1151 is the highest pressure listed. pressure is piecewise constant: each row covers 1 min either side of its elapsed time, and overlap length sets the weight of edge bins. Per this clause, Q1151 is 1.742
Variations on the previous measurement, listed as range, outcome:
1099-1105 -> 1.712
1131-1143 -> 1.735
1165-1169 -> 1.618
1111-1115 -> 1.688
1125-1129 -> 1.723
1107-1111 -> 1.744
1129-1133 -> 1.669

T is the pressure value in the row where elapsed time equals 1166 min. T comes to 1.618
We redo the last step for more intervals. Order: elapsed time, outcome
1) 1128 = 1.686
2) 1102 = 1.628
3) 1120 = 1.601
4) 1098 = 1.633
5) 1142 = 1.566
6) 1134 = 1.664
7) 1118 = 1.641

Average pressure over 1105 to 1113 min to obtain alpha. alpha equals 1.64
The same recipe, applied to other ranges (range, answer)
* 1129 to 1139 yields 1.66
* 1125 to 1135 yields 1.67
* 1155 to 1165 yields 1.66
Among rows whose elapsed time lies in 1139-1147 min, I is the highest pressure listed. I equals 1.735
